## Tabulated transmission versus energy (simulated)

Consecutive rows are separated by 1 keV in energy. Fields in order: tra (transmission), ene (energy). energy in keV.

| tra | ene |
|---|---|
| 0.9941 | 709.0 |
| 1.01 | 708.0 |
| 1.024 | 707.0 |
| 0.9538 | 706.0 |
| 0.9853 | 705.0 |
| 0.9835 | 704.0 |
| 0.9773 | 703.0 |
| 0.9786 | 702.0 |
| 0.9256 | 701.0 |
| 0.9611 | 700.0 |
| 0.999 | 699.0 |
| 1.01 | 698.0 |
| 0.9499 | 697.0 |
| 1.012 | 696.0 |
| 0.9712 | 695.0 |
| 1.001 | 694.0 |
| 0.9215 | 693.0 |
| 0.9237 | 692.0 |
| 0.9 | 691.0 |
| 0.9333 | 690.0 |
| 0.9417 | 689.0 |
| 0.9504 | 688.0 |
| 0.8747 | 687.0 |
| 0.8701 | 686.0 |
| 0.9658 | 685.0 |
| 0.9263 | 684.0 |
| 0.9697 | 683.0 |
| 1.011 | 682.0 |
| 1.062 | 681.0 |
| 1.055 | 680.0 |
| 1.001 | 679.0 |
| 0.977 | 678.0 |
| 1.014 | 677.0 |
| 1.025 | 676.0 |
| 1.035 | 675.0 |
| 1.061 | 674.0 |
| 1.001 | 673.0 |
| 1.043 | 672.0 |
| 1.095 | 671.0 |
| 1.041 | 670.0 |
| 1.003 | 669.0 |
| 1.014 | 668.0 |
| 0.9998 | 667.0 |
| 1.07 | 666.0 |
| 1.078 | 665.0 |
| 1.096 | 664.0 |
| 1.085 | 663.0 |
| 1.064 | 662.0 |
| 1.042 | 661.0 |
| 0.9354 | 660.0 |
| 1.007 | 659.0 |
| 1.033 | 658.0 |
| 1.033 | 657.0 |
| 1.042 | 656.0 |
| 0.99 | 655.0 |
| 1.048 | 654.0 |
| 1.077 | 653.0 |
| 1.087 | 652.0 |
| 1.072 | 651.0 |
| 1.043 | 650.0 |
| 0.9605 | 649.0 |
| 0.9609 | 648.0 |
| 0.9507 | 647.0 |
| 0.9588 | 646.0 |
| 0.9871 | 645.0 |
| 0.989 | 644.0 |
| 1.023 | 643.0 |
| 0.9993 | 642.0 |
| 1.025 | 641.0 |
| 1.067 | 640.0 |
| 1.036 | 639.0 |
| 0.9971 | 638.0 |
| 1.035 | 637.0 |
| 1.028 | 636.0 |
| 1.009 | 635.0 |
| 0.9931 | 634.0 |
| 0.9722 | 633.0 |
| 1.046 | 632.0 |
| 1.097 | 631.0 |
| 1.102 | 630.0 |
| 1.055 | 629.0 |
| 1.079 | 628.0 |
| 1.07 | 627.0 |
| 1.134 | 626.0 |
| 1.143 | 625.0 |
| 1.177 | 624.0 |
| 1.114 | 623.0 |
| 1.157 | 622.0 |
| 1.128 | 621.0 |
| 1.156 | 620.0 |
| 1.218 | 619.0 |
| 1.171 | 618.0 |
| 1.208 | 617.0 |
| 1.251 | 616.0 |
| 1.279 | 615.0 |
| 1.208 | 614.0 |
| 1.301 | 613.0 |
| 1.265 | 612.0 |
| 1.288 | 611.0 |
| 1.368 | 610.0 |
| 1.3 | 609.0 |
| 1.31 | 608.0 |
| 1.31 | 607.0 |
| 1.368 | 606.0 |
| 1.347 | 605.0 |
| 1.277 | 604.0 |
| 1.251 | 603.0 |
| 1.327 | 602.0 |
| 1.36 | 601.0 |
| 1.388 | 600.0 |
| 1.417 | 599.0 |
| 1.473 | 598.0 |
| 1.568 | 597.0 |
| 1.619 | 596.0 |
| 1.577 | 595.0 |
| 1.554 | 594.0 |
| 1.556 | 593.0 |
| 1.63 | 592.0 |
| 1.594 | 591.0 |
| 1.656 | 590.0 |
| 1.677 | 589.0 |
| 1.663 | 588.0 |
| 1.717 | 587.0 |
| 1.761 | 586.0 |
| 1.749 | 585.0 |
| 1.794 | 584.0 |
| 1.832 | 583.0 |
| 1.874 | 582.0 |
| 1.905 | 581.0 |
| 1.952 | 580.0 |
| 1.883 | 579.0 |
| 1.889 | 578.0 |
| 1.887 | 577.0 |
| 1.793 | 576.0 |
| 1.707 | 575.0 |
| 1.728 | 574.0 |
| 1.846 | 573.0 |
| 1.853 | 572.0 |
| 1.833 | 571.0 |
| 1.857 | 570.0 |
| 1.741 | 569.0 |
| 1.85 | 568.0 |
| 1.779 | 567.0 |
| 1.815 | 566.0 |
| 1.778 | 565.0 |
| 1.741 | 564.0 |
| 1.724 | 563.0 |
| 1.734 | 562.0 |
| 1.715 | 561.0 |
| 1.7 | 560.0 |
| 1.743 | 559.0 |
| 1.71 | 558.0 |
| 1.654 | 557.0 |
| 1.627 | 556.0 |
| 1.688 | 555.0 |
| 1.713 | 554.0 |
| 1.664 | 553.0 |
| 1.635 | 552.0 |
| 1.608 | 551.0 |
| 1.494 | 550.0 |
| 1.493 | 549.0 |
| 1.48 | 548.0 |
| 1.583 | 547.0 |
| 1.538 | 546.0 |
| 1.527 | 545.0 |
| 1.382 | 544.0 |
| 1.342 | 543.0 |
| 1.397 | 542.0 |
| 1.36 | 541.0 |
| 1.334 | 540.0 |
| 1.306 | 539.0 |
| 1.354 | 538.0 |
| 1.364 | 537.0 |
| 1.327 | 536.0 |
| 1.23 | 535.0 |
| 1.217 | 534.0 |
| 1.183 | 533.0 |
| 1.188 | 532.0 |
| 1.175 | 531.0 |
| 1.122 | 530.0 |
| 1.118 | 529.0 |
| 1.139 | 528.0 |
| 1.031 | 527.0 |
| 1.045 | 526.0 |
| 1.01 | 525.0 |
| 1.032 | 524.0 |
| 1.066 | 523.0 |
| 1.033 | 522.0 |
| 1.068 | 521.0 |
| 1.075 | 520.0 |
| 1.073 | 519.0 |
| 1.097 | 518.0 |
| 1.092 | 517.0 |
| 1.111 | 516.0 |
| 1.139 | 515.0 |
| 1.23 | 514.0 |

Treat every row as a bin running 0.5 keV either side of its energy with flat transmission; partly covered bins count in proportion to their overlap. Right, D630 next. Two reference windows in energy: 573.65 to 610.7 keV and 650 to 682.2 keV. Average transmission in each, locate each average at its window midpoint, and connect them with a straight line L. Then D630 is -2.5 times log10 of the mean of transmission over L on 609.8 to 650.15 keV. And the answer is 0.19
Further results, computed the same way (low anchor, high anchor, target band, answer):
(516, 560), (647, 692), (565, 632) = -0.24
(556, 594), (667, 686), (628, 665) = 0.19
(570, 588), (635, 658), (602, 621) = 0.13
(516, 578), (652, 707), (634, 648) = 0.13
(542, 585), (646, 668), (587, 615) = 0.01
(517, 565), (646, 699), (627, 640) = 0.08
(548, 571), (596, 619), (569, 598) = -0.15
